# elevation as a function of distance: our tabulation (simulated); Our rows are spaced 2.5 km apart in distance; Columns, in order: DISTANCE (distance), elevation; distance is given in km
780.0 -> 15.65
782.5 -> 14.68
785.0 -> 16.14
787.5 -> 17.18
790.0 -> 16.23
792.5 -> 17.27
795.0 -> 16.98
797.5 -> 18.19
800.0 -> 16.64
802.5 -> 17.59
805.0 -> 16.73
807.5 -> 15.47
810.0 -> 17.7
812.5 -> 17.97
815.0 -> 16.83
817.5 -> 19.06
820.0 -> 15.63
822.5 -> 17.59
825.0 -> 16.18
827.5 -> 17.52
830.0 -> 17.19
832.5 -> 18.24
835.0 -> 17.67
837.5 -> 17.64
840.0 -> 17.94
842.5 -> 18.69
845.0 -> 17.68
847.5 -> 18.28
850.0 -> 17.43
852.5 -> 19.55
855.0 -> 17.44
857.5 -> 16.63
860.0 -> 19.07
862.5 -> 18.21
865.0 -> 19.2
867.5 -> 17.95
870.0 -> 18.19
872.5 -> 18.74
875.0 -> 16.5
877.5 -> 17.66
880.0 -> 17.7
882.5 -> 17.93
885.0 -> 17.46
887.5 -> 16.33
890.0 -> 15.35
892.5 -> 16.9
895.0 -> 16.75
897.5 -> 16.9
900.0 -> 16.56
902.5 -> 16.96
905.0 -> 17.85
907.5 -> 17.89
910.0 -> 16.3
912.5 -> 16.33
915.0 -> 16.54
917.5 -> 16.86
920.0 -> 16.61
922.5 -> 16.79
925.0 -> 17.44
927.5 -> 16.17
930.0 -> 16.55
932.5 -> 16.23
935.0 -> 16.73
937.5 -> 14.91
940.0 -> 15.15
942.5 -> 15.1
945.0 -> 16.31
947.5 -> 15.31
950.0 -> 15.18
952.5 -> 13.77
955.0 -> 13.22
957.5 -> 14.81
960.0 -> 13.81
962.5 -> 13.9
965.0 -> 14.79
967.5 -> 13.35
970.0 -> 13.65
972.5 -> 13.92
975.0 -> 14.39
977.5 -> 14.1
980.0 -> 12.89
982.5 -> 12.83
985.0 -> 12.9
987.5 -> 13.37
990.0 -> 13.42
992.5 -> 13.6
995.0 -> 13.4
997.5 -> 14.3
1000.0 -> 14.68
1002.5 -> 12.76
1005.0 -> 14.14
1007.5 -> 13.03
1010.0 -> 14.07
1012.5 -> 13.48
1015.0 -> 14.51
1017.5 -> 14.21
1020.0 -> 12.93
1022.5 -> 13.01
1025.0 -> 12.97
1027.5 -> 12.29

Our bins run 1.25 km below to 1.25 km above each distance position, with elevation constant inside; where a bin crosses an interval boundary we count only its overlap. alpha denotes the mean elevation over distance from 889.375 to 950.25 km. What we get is 16.4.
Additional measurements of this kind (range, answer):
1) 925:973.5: 15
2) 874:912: 17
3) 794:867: 17.6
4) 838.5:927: 17.4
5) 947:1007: 13.8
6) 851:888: 17.9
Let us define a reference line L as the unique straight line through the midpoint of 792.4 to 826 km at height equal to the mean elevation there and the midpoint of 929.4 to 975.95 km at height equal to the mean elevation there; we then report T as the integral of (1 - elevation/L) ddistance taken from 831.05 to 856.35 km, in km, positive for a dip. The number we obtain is -2.3 km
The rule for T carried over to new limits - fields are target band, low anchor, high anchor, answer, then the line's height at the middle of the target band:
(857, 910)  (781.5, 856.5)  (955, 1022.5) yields -4.97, 15.9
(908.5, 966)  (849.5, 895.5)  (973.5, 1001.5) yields -0.82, 15.4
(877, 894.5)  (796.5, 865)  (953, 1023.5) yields -0.82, 16.2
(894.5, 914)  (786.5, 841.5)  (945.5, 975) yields -1.98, 15.4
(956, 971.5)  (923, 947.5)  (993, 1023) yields 1.13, 15.1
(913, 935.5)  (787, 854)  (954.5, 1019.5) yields -2.23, 15.1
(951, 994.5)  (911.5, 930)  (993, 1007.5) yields 3.17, 14.8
